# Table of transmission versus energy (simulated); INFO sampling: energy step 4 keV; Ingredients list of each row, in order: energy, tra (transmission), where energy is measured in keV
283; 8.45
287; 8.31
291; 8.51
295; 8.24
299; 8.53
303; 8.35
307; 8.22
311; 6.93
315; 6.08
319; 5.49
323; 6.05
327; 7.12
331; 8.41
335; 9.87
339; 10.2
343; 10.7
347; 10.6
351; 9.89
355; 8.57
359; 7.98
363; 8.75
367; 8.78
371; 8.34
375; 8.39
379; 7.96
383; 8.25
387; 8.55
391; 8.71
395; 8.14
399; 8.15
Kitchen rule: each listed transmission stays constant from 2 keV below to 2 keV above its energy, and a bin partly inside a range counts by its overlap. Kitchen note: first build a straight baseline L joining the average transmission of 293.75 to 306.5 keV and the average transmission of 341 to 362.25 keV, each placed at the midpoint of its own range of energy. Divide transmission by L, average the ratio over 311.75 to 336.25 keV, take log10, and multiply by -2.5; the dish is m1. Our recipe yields 0.25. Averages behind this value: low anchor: 8.36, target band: 7.08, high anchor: 9.5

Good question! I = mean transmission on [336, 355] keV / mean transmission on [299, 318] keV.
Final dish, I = 1.4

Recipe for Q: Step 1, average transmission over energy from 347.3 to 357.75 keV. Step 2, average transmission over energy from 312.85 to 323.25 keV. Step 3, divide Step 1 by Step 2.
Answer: 1.60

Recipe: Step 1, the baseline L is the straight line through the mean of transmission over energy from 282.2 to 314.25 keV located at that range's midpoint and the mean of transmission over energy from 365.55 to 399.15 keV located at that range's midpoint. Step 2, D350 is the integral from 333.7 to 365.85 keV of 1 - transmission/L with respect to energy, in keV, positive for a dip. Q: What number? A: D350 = -4.98 keV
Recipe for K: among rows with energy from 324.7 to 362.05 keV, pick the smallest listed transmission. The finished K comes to 7.12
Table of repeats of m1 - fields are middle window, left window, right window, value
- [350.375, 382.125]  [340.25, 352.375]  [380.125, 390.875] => 0.106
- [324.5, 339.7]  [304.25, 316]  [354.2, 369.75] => -0.119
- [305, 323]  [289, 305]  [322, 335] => 0.212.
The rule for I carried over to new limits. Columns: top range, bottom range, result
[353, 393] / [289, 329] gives 1.15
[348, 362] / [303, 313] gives 1.16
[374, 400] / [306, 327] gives 1.27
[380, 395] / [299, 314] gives 1.08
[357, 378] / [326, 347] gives 0.89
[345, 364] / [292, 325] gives 1.26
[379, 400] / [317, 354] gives 0.96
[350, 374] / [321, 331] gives 1.25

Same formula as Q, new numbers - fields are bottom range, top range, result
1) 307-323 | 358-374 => 1.32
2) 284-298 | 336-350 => 1.24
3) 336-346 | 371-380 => 0.79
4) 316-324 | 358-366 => 1.47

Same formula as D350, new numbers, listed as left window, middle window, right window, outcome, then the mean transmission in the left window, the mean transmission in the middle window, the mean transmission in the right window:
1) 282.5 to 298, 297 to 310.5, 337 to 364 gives 0.7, 8.38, 8.21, 9.56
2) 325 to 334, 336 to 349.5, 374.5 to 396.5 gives -3.9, 8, 10.4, 8.33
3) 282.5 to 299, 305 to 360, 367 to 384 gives 0.3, 8.39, 8.3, 8.3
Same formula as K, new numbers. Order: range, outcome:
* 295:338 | 5.49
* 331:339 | 8.41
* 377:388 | 7.96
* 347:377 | 7.98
